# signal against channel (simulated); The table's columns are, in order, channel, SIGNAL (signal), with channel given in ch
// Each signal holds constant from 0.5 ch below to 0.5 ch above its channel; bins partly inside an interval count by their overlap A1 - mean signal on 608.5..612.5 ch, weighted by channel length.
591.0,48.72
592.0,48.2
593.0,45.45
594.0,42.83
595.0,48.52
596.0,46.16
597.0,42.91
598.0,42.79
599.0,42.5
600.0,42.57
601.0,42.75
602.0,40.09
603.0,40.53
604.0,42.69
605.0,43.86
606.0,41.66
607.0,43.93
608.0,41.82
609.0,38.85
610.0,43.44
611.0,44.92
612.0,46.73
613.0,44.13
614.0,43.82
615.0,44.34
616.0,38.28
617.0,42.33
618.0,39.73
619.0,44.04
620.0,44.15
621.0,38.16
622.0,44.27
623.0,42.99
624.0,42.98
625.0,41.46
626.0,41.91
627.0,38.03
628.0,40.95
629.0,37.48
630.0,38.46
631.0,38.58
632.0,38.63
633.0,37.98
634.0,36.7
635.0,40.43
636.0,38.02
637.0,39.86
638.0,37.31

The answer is 43.5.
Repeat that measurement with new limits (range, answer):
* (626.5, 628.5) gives 39.5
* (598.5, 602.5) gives 42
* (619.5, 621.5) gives 41.2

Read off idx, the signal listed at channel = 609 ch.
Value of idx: 38.85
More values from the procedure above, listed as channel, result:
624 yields 42.98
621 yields 38.16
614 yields 43.82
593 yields 45.45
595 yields 48.52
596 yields 46.16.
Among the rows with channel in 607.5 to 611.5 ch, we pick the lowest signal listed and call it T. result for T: 38.85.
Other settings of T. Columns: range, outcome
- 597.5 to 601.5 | 42.5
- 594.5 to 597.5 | 42.91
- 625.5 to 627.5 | 38.03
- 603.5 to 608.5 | 41.66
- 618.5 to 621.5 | 38.16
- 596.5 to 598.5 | 42.79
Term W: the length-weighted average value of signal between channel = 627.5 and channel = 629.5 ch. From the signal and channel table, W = 39.2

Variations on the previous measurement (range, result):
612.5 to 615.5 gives 44.1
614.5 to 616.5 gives 41.3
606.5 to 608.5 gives 42.9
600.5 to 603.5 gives 41.1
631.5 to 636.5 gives 38.4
